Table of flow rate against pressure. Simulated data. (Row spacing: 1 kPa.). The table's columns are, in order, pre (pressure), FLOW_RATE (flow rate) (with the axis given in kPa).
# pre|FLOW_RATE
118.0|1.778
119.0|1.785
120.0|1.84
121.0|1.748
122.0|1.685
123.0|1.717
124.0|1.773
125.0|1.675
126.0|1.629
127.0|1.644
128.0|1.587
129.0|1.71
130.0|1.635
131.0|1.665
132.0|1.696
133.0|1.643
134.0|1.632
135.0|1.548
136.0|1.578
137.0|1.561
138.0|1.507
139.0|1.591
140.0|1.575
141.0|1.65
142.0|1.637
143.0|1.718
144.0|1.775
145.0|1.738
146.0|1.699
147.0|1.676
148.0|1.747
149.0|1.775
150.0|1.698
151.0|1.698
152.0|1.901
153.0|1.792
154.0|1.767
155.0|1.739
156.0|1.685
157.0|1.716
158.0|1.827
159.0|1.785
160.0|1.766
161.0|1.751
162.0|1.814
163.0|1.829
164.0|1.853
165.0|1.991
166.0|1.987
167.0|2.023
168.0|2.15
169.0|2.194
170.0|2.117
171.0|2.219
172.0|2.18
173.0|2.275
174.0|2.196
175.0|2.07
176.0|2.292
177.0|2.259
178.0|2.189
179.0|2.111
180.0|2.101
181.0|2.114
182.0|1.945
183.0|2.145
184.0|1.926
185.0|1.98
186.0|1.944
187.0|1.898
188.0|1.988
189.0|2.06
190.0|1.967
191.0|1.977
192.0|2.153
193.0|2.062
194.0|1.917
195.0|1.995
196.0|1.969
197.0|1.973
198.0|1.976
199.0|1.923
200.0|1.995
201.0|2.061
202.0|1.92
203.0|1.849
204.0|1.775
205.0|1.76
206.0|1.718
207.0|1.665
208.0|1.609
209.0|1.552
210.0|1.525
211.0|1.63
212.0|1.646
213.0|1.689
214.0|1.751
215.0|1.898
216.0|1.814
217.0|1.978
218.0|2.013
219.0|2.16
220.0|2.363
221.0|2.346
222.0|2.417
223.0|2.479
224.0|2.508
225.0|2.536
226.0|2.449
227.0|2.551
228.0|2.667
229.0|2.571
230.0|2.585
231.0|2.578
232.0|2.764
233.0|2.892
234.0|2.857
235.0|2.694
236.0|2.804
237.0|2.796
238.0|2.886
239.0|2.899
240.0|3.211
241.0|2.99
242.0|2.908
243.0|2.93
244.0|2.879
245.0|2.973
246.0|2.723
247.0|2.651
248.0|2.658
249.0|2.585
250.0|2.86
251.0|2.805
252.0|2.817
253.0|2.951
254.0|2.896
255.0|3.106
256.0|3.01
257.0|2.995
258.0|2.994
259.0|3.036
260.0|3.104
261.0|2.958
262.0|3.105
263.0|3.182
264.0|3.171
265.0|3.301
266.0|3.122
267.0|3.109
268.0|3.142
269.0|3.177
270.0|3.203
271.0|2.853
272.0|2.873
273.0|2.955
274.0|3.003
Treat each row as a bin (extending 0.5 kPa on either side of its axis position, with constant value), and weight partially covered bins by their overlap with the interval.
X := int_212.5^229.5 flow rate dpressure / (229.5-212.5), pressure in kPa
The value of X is 2.25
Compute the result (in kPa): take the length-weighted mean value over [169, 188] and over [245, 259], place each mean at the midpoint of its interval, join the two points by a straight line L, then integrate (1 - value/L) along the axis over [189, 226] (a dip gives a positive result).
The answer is 6.7 kPa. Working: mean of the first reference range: 2.11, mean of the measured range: 1.97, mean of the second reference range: 2.86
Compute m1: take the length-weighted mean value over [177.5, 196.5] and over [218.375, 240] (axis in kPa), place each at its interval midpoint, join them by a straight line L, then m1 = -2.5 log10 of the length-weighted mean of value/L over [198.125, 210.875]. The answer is 0.26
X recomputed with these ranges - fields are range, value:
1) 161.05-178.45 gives 2.09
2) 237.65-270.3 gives 2.98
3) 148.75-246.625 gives 2.14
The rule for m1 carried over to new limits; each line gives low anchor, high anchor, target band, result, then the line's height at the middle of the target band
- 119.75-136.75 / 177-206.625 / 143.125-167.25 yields 0.01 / 1.8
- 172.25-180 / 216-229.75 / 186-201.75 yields 0.14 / 2.26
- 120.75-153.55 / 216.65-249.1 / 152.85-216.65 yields 0.11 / 2.16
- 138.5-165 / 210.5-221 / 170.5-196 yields -0.14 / 1.83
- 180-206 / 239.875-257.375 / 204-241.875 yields 0.08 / 2.46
